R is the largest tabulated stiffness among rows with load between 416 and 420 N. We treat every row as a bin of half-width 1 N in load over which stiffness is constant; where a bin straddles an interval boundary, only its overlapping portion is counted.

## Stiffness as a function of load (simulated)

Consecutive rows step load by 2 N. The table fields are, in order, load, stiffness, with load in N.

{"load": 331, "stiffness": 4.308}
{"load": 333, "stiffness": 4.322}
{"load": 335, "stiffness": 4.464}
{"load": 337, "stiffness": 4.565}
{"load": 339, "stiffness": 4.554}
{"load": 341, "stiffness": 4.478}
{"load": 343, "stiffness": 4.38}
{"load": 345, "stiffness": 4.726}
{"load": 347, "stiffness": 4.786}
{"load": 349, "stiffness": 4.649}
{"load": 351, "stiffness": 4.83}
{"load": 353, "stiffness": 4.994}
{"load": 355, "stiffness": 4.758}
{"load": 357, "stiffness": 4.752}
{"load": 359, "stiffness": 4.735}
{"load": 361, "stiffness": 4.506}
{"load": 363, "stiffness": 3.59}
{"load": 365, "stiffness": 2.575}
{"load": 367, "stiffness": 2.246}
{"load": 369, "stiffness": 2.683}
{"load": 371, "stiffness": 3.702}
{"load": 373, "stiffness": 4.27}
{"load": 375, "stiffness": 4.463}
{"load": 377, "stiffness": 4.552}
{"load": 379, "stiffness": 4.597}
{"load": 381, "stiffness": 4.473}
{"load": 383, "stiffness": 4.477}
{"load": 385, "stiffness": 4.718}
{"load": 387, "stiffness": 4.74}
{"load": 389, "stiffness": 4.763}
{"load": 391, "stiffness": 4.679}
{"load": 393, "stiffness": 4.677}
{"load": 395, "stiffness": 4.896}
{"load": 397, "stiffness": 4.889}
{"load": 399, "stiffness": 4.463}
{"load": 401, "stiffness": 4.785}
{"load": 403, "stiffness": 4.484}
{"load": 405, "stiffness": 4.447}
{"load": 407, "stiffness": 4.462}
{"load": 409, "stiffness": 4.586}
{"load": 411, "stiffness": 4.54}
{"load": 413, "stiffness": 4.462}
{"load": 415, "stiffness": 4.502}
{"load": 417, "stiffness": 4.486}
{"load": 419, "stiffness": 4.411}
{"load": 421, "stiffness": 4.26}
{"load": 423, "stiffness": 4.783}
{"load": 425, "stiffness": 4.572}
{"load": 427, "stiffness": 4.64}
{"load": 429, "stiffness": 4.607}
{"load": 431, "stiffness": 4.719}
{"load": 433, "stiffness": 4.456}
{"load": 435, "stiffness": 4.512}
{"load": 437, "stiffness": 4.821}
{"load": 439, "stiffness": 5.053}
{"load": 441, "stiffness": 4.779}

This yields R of 4.486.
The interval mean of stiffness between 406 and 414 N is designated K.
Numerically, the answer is 4.51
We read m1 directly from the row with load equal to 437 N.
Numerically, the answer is 4.821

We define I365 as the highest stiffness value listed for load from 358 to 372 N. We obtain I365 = 4.735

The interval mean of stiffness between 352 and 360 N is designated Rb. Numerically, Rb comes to 4.81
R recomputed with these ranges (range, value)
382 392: 4.763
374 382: 4.597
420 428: 4.783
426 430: 4.64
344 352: 4.83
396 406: 4.889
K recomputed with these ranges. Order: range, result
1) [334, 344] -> 4.49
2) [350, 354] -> 4.91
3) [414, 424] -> 4.49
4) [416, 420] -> 4.45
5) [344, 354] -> 4.8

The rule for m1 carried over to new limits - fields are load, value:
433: 4.456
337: 4.565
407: 4.462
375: 4.463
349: 4.649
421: 4.26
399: 4.463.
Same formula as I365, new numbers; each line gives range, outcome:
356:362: 4.752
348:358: 4.994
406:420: 4.586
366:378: 4.552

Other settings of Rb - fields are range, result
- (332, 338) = 4.45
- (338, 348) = 4.58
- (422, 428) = 4.67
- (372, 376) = 4.37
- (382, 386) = 4.6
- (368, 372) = 3.19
